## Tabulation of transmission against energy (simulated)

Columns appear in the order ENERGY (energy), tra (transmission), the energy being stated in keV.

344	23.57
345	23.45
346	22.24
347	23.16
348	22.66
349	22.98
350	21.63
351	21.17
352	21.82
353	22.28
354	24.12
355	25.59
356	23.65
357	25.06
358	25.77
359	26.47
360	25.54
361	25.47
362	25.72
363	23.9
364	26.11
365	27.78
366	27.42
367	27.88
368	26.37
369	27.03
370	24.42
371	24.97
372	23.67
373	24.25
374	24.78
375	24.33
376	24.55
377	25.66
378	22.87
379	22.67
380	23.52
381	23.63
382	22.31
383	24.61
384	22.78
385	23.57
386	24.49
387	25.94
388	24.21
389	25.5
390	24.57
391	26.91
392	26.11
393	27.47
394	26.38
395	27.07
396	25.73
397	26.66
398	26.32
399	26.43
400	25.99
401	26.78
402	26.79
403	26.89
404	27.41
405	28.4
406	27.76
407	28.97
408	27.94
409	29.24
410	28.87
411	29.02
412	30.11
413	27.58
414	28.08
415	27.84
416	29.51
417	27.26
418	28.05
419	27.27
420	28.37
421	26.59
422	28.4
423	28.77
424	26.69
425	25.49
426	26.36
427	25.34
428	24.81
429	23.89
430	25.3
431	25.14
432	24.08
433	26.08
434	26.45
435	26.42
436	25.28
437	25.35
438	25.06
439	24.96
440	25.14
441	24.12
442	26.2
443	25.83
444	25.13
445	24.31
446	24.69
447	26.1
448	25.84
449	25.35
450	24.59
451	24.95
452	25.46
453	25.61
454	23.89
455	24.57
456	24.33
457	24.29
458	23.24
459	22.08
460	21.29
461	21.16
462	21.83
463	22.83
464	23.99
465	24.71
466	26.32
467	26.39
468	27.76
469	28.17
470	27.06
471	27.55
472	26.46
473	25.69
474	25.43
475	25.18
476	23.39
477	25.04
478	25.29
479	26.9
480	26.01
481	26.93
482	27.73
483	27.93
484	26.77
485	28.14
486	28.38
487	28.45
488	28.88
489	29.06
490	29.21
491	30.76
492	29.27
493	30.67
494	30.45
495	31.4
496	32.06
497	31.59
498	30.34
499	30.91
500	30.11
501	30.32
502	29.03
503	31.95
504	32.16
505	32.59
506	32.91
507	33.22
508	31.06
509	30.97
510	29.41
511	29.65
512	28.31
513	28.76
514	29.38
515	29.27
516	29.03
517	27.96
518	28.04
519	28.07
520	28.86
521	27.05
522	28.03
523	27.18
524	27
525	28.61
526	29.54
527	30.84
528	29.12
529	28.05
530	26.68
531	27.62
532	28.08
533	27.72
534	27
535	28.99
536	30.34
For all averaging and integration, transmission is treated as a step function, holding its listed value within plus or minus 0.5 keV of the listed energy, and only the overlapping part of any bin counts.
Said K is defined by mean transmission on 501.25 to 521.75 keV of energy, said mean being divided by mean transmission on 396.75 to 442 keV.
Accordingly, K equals 1.11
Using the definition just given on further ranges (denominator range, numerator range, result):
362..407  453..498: 1.04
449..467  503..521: 1.25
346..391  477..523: 1.20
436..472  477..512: 1.19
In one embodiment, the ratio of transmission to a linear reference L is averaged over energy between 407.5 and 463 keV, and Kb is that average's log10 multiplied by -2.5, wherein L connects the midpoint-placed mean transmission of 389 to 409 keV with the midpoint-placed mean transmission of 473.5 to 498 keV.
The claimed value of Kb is 0.07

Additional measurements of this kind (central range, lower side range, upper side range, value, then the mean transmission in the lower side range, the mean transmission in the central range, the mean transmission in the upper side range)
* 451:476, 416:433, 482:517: 0.14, 26.4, 24.8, 30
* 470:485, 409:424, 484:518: 0.13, 28.2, 26.3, 30.1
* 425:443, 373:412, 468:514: 0.08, 25.9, 25.3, 28.9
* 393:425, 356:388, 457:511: -0.07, 24.9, 27.6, 27.8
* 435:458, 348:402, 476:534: 0.09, 25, 25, 29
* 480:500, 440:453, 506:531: -0.07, 25.2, 29.3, 29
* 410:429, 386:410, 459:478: -0.05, 26.8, 27.5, 24.9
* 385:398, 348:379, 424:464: -0.05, 24.7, 25.8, 24.7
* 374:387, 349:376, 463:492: 0.06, 24.9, 23.9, 26.9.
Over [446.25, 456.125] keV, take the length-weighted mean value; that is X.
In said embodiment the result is 25.1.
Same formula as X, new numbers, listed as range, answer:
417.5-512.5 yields 26.9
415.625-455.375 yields 25.8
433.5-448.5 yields 25.4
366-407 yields 25.5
